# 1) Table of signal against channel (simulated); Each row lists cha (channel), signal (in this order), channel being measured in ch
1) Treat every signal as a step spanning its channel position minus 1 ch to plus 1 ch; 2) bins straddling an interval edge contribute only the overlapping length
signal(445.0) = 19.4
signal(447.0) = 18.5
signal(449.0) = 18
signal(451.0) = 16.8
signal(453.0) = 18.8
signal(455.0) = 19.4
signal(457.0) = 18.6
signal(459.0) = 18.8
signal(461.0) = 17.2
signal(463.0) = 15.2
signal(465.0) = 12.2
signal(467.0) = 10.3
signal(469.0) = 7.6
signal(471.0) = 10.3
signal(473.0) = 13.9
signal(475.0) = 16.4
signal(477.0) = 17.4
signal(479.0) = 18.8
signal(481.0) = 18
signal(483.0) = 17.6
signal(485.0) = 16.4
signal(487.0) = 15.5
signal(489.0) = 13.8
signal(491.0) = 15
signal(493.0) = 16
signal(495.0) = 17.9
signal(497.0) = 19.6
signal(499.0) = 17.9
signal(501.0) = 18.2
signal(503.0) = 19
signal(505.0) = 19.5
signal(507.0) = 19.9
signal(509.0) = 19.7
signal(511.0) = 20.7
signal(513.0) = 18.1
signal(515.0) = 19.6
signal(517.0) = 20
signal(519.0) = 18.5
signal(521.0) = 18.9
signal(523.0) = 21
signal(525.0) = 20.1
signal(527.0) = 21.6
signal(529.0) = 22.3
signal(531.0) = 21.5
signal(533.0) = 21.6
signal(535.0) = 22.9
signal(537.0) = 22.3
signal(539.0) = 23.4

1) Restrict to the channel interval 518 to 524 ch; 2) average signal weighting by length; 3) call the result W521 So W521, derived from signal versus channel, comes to 19.5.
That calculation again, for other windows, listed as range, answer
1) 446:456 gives 18.3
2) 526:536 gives 22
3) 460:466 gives 14.9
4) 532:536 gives 22.2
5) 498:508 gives 18.9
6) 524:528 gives 20.9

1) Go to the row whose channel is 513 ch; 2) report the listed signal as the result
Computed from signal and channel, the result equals 18.1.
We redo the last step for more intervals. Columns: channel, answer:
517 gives 20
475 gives 16.4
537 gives 22.3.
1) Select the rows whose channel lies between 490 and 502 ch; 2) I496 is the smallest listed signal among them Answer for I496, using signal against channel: 15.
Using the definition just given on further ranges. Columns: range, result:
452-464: 15.2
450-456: 16.8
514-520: 18.5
